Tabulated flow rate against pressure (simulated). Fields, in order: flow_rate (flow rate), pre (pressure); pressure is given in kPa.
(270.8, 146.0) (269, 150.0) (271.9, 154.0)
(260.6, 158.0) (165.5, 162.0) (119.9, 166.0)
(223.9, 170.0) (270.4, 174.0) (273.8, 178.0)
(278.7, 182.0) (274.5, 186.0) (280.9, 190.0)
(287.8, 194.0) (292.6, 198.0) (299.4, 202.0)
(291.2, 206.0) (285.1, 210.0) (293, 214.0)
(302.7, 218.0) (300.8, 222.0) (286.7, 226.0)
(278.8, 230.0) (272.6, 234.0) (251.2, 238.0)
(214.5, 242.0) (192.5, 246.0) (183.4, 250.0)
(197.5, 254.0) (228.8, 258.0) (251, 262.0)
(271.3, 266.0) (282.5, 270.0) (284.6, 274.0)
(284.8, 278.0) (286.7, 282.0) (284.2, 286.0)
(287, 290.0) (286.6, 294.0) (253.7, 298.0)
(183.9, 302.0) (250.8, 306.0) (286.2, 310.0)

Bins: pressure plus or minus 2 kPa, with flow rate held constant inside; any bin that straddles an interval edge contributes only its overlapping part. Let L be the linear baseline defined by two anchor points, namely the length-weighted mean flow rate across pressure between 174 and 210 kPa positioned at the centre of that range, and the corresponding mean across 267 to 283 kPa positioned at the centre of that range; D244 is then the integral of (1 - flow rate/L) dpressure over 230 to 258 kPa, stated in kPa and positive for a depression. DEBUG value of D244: 5.9 kPa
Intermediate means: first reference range 284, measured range 224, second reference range 284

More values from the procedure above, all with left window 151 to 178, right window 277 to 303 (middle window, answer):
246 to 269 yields 2.9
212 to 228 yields -3.4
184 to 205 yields -4.6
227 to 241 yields -0.9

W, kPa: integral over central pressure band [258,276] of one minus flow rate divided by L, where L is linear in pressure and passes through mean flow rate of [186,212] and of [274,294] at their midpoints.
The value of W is 1.2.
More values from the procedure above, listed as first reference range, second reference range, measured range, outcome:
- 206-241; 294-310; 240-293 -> 1.89 kPa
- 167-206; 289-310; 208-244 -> -1.35 kPa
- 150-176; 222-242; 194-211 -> -2.91 kPa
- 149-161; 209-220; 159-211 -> 3.93 kPa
